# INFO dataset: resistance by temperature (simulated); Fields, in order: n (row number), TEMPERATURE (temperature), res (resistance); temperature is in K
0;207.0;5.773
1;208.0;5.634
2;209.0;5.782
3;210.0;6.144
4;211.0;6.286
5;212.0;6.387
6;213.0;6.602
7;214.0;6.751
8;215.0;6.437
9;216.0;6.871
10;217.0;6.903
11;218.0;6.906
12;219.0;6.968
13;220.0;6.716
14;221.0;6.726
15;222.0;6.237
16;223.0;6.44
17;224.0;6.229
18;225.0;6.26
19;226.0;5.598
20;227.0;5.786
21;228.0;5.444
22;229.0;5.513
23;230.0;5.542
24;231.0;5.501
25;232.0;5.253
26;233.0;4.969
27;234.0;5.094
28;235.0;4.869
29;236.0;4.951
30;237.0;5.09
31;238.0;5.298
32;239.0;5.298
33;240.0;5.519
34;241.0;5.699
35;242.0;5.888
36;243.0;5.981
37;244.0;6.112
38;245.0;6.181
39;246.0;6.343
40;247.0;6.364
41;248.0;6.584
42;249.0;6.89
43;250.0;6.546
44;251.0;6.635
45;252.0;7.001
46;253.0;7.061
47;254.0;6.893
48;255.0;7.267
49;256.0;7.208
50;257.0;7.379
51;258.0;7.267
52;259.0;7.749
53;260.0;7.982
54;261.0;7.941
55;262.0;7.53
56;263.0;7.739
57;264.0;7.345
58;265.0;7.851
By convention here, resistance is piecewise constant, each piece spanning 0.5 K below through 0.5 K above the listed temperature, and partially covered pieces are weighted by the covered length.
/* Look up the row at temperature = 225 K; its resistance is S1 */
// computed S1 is 6.26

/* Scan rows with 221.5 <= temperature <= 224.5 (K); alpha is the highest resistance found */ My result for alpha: 6.44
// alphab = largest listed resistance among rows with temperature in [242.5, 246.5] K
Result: 6.343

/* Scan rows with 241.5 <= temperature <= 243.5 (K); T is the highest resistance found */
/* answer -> 5.981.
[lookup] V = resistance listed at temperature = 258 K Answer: 7.267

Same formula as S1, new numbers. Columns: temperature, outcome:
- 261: 7.941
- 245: 6.181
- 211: 6.286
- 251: 6.635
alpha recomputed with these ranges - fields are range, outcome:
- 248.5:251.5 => 6.89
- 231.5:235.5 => 5.253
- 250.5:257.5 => 7.379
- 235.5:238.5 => 5.298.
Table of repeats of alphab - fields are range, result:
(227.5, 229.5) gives 5.513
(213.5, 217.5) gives 6.903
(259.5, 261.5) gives 7.982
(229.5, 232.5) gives 5.542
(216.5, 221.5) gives 6.968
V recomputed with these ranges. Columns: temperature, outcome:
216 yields 6.871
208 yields 5.634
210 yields 6.144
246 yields 6.343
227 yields 5.786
